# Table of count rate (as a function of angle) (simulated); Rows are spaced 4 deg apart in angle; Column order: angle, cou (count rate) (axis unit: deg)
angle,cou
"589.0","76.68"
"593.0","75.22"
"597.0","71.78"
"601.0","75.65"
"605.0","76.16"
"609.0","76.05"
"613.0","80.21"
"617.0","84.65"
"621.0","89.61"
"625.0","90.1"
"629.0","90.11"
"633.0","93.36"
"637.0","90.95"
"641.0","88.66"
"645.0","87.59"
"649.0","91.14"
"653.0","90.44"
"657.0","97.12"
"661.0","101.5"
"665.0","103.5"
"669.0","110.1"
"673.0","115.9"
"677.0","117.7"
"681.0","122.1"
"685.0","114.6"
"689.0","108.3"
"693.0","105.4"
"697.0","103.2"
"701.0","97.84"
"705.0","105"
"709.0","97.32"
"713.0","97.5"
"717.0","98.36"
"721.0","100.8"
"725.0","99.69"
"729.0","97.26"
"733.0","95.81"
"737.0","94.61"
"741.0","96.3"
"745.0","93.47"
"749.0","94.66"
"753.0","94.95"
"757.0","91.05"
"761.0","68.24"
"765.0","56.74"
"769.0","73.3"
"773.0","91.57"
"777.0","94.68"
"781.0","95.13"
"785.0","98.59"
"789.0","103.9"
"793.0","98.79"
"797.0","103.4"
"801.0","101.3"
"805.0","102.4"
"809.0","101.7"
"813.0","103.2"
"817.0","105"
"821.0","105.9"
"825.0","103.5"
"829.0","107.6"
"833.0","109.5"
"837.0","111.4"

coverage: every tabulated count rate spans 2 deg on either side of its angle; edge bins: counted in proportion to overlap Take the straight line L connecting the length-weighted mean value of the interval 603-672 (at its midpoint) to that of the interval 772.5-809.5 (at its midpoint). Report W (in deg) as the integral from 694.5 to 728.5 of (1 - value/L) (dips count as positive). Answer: -1.8 deg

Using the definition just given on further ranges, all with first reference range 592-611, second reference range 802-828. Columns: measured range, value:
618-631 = -1.9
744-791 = 4.5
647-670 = -4.4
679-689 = -3.5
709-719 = -0.9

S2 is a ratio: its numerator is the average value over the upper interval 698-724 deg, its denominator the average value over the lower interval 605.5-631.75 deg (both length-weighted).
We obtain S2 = 1.17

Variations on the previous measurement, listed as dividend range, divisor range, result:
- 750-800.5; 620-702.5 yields 0.89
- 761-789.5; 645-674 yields 0.86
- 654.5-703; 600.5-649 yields 1.26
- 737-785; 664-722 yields 0.82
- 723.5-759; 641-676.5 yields 0.95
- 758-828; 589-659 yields 1.11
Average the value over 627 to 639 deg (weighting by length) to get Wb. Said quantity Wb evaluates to 91.5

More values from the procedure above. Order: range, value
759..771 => 66.1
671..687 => 118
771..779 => 93.1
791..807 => 101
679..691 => 115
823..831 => 106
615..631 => 88.6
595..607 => 74.5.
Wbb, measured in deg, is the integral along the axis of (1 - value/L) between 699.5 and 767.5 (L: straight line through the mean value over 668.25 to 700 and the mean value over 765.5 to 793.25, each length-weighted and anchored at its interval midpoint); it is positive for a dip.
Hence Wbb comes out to 5.83 deg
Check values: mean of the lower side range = 112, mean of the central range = 92.7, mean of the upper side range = 91.4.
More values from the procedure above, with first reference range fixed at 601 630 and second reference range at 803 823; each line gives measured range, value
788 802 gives 0.0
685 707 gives -3.2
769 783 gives 1.3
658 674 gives -3.3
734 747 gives 0.2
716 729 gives -0.7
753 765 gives 2.4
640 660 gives -1.1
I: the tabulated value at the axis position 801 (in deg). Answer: 101.3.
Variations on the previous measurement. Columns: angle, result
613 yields 80.21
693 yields 105.4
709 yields 97.32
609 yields 76.05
